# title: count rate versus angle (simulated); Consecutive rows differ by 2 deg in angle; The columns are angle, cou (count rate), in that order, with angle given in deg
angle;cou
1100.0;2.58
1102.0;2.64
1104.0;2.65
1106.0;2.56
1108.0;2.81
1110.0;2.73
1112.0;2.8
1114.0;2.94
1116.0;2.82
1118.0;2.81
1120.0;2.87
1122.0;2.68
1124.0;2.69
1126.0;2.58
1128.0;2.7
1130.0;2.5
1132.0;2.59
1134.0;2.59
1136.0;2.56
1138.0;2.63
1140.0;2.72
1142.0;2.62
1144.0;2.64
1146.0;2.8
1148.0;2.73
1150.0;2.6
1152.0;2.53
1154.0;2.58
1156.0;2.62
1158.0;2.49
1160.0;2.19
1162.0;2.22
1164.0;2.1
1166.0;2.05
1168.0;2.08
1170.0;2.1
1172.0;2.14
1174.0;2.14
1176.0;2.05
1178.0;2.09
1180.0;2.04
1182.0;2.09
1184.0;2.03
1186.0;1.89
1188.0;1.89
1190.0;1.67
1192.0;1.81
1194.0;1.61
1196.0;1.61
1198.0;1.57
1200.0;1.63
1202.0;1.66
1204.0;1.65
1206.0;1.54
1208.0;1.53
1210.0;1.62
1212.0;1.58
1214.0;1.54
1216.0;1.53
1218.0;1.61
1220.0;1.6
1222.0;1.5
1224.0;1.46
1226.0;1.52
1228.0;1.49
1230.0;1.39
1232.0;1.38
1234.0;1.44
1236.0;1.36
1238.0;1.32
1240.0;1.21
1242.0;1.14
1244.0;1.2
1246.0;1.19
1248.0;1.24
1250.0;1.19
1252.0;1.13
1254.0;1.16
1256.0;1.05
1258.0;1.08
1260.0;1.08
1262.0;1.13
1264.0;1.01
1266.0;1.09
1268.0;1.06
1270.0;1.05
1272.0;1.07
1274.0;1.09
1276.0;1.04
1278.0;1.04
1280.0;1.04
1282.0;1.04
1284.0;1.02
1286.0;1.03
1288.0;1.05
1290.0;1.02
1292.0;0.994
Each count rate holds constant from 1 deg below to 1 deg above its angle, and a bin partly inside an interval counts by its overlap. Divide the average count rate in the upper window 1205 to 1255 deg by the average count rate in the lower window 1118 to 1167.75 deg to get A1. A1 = 0.5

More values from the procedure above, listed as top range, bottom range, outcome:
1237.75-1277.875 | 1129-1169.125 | 0.45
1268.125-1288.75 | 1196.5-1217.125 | 0.66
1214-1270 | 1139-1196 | 0.58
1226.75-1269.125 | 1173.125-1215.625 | 0.68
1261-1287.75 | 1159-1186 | 0.50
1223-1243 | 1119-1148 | 0.52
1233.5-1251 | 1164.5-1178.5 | 0.60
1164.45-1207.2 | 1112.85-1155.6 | 0.70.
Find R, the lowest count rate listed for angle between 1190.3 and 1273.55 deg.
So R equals 1.01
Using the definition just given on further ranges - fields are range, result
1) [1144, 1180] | 2.04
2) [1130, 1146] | 2.5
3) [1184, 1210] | 1.53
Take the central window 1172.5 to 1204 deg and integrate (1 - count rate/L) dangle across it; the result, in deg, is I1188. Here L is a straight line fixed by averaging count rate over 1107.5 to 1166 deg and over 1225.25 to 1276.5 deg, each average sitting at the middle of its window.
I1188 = 2.1 deg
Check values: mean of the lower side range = 2.61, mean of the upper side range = 1.2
